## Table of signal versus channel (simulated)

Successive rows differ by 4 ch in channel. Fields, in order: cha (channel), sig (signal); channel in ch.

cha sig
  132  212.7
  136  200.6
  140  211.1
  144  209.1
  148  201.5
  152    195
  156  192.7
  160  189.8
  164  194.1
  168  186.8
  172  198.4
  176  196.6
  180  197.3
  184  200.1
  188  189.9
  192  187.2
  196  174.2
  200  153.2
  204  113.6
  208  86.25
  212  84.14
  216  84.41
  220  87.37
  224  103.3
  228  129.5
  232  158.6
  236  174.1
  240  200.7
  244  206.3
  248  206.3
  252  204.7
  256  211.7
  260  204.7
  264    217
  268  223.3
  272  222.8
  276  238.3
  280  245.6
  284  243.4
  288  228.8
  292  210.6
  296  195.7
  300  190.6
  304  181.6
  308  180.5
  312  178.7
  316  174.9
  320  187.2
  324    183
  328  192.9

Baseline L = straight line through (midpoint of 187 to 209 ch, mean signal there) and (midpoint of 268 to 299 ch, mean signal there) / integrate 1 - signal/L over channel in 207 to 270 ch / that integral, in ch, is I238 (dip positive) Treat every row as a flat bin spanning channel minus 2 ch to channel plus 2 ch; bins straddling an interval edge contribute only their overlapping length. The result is 9.2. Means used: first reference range 152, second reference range 225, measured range 163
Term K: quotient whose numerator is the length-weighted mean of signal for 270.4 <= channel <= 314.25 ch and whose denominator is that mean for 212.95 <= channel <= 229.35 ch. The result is 2.1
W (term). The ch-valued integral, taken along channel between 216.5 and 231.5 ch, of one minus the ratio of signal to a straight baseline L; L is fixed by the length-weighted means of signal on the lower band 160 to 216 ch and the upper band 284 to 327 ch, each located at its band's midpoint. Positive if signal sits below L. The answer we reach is 5.5 ch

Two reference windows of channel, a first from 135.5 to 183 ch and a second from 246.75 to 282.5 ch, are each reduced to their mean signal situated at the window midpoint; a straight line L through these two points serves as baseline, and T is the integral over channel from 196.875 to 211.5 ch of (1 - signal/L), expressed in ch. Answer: 6.25 ch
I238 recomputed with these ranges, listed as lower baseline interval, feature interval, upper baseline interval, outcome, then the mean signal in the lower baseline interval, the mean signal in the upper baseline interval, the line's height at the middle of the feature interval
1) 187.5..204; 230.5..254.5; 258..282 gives 1.3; 167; 225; 204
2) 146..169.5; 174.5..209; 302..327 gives 4.1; 193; 181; 191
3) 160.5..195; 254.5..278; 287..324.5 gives -3.5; 193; 190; 191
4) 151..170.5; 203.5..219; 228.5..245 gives 7.9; 192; 179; 183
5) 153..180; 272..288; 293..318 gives -4.5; 193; 185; 186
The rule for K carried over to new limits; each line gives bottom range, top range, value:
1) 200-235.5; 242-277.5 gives 1.93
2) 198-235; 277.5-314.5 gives 1.83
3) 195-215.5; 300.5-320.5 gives 1.55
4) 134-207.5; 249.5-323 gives 1.11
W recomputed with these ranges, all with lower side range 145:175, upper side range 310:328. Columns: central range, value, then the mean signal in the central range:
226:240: 2.1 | 161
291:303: -0.8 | 197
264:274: -1.9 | 222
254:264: -1.2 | 210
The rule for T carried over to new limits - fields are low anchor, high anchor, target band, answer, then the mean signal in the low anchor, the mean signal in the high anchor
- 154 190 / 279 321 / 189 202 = 1.48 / 194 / 201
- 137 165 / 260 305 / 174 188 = 0.47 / 199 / 218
